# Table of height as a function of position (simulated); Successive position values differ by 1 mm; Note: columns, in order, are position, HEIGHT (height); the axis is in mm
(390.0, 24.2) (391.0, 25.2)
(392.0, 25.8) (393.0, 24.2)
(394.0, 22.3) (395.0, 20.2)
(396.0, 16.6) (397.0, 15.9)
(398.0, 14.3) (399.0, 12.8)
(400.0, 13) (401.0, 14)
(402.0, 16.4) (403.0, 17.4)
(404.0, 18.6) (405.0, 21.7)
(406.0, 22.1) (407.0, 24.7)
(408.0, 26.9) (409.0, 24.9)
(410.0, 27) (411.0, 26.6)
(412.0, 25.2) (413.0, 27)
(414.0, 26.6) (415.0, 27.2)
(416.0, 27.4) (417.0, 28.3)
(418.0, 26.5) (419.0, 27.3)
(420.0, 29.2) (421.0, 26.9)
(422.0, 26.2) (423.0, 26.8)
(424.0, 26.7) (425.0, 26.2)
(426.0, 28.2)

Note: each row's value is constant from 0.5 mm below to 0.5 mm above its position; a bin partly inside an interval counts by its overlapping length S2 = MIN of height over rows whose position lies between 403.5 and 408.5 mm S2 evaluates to 18.6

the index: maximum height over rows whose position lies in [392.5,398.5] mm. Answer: 24.2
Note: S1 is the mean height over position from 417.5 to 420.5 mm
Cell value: 27.7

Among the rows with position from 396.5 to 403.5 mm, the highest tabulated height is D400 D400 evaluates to 17.4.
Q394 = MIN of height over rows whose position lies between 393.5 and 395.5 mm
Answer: 20.2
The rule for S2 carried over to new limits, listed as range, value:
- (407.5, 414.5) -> 24.9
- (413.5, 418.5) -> 26.5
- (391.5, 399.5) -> 12.8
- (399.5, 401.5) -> 13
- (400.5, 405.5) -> 14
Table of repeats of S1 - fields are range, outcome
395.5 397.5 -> 16.2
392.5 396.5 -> 20.8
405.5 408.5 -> 24.6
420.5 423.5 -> 26.6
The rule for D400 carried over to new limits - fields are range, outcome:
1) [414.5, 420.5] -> 29.2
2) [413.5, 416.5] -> 27.4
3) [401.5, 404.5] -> 18.6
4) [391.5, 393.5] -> 25.8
